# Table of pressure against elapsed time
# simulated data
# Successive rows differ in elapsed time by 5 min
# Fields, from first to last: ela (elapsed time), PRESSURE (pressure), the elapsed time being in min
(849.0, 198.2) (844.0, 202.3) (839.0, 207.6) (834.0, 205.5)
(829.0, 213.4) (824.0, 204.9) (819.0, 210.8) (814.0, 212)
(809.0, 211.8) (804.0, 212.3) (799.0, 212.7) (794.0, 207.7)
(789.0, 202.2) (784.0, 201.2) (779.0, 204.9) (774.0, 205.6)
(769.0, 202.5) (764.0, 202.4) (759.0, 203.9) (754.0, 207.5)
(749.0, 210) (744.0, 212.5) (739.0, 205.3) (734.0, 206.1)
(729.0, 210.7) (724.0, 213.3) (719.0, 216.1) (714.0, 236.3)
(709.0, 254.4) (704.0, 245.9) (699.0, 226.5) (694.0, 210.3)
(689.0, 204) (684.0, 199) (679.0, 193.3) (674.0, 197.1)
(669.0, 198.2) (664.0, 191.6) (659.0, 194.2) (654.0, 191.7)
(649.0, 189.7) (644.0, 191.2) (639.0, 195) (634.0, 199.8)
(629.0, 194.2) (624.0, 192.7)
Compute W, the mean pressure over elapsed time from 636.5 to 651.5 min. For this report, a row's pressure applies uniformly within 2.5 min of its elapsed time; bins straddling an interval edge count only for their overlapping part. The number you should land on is 192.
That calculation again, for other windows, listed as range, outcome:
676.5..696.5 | 202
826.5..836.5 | 209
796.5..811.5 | 212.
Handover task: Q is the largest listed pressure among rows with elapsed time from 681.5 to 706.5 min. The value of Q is 245.9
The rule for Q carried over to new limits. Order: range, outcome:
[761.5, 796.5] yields 207.7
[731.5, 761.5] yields 212.5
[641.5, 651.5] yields 191.2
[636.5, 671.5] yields 198.2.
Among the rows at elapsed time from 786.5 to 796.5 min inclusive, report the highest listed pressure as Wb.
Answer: 207.7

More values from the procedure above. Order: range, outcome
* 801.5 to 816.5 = 212.3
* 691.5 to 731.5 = 254.4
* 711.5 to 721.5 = 236.3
